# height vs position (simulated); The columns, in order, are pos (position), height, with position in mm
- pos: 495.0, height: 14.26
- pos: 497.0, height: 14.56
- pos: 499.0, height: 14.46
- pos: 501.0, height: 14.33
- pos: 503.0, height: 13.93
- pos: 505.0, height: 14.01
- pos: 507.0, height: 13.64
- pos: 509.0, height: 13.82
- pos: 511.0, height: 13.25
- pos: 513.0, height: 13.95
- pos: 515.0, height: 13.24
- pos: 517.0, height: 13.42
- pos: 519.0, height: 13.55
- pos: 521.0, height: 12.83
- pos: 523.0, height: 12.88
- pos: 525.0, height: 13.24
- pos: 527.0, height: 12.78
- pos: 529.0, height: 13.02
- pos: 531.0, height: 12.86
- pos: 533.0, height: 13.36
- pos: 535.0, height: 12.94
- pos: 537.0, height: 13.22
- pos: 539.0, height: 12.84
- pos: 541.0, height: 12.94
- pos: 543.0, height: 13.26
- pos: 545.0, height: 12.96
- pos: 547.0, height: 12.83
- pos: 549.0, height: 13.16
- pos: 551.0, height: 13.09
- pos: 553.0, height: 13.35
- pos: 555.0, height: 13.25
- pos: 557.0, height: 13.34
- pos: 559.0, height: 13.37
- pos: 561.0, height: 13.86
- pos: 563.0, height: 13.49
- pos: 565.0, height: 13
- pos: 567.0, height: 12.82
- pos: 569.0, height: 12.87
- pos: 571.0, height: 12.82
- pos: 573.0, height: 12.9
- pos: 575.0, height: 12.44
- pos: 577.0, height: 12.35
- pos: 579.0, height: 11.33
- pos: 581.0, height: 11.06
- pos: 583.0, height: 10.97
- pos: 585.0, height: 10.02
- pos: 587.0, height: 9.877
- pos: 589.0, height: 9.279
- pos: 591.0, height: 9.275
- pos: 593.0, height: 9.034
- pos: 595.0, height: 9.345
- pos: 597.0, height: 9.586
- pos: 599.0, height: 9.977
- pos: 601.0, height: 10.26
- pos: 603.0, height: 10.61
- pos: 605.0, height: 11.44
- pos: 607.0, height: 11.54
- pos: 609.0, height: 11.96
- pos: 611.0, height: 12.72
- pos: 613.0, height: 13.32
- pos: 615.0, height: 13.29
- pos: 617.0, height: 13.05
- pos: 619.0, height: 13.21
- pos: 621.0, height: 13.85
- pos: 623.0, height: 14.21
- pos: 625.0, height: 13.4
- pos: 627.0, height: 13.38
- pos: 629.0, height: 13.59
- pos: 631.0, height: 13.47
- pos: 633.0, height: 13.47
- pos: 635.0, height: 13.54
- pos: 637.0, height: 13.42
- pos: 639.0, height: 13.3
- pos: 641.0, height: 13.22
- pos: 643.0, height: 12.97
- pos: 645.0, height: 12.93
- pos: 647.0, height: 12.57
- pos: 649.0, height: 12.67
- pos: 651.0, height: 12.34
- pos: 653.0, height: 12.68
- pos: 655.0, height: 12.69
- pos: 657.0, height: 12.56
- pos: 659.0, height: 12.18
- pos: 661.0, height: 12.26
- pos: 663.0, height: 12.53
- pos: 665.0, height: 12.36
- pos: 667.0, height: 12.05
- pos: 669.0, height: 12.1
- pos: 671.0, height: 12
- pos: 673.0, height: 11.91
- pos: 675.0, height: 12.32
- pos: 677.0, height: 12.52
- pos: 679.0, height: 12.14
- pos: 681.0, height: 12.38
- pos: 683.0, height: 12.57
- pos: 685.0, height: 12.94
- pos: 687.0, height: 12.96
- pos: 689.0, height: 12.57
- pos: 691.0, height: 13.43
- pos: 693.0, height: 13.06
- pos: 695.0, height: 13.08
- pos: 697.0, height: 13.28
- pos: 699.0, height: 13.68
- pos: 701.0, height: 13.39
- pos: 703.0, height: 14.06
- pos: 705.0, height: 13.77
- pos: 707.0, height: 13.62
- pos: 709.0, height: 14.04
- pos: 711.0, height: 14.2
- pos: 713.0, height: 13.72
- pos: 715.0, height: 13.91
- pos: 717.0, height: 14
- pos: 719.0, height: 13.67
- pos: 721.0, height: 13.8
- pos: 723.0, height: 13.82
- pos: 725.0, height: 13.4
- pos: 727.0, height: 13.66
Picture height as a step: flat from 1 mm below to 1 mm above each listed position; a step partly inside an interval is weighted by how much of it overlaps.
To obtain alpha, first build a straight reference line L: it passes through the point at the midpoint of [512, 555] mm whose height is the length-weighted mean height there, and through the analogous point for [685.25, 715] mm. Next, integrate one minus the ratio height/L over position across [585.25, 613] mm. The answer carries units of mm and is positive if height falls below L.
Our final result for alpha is 5.86 mm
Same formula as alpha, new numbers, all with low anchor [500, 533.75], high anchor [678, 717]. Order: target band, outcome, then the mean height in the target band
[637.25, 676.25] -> 2.4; 12.5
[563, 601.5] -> 6.6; 11.1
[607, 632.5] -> 0.3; 13.2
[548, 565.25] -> 0.1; 13.3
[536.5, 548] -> 0.3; 13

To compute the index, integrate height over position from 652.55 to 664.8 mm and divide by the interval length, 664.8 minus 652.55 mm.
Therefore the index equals 12.5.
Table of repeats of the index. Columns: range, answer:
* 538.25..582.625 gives 12.9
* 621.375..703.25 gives 12.9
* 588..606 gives 9.87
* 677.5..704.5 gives 13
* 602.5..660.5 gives 12.9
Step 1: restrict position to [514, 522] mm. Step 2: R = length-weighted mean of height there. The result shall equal 13.3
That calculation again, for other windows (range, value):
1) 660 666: 12.4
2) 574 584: 11.6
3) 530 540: 13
